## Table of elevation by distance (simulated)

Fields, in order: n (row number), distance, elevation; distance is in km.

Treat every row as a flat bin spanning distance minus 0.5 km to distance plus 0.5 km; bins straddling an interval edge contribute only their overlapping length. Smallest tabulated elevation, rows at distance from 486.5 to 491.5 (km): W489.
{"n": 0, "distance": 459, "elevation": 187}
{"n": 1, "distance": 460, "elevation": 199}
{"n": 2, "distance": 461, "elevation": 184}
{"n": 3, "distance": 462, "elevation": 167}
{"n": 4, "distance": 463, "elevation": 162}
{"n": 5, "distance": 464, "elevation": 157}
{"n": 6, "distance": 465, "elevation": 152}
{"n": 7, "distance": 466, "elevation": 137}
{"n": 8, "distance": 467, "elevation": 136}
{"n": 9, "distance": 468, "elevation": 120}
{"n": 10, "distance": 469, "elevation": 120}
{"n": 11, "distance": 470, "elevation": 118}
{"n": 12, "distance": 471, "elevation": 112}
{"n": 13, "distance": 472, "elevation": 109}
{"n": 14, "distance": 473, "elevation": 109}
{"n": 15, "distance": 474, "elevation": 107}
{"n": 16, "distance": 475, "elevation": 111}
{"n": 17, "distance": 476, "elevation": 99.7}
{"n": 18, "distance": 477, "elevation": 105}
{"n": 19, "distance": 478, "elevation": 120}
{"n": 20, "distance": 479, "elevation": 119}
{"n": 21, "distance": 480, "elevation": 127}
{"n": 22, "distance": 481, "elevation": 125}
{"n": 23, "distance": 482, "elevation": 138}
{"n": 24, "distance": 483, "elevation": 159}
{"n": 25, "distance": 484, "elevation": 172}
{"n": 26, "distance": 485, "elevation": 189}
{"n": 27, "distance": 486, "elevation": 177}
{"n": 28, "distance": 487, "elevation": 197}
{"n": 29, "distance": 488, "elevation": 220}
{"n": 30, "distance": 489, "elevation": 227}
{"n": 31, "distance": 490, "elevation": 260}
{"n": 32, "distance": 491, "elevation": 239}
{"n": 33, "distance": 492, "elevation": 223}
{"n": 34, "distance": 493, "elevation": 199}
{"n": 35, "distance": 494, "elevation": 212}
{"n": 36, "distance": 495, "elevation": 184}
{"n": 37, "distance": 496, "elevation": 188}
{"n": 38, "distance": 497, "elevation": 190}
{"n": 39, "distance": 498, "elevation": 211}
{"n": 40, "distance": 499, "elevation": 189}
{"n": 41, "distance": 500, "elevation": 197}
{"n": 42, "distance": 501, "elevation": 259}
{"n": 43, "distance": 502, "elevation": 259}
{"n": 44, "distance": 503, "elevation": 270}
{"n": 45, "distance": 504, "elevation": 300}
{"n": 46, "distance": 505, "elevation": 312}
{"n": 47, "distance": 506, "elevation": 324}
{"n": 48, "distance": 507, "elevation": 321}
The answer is 197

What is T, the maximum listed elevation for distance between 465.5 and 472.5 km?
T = 137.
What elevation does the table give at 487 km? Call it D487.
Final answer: 197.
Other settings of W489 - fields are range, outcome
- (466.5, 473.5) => 109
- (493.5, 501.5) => 184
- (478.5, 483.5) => 119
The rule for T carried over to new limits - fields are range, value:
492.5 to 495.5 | 212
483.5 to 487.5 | 197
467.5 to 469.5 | 120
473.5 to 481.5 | 127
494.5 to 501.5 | 259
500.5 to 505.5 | 312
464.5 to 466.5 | 152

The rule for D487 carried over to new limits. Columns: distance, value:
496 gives 188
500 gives 197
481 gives 125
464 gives 157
